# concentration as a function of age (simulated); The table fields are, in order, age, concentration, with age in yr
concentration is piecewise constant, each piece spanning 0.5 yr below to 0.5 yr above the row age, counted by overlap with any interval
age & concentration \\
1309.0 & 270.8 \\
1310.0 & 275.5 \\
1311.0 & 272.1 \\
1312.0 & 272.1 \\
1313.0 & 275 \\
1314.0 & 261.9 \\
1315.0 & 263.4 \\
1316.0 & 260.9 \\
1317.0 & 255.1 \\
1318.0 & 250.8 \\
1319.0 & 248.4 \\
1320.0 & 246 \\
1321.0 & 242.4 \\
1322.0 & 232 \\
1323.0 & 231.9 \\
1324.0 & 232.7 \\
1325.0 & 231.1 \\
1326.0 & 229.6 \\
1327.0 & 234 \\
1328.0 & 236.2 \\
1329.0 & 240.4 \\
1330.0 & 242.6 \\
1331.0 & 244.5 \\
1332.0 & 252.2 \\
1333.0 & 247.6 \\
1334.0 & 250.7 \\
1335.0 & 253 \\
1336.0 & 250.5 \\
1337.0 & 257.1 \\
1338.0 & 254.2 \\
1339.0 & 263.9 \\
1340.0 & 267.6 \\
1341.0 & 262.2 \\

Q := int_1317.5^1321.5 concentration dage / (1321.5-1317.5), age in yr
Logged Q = 247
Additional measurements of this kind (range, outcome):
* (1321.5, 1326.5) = 231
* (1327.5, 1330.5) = 240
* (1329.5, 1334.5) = 248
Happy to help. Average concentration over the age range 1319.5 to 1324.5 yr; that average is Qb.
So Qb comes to 237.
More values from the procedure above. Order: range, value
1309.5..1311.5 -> 274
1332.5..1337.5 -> 252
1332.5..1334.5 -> 249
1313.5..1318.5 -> 258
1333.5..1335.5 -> 252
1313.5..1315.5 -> 263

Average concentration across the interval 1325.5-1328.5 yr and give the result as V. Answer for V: 233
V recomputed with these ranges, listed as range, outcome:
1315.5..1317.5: 258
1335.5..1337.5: 254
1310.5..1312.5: 272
